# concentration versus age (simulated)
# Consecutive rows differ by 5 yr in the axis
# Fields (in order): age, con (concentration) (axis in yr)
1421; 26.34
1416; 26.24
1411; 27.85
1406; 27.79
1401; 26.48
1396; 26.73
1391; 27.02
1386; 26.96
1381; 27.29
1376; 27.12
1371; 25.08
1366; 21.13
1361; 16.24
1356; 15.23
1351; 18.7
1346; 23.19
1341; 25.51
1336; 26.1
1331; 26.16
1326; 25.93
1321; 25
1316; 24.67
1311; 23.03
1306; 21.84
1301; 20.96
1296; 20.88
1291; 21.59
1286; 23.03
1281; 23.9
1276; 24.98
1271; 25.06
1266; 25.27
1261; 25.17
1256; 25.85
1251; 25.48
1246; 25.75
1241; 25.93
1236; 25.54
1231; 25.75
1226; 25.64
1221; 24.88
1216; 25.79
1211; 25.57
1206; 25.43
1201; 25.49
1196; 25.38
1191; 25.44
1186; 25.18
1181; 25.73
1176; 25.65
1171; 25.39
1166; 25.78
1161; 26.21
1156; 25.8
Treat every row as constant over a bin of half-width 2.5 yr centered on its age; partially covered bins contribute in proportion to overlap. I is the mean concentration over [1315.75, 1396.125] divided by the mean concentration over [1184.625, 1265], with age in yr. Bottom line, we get 0.9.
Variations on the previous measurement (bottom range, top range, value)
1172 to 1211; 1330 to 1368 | 0.84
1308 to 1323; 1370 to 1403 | 1.11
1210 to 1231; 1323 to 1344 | 1.01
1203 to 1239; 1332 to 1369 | 0.83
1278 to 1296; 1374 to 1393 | 1.20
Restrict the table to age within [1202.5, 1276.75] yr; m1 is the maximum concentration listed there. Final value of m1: 25.93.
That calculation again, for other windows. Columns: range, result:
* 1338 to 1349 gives 25.51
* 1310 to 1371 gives 26.16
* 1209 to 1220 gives 25.79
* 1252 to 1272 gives 25.85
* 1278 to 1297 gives 23.9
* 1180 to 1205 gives 25.73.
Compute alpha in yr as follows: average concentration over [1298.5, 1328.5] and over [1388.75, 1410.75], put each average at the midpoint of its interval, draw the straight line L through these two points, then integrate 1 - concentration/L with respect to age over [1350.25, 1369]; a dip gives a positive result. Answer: 5.5 yr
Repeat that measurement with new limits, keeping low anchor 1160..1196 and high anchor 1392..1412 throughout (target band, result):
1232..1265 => 0.59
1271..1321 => 6.47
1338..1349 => 1.06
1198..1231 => 0.45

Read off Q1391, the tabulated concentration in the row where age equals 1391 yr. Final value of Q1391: 27.02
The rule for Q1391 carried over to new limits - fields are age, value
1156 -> 25.8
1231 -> 25.75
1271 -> 25.06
